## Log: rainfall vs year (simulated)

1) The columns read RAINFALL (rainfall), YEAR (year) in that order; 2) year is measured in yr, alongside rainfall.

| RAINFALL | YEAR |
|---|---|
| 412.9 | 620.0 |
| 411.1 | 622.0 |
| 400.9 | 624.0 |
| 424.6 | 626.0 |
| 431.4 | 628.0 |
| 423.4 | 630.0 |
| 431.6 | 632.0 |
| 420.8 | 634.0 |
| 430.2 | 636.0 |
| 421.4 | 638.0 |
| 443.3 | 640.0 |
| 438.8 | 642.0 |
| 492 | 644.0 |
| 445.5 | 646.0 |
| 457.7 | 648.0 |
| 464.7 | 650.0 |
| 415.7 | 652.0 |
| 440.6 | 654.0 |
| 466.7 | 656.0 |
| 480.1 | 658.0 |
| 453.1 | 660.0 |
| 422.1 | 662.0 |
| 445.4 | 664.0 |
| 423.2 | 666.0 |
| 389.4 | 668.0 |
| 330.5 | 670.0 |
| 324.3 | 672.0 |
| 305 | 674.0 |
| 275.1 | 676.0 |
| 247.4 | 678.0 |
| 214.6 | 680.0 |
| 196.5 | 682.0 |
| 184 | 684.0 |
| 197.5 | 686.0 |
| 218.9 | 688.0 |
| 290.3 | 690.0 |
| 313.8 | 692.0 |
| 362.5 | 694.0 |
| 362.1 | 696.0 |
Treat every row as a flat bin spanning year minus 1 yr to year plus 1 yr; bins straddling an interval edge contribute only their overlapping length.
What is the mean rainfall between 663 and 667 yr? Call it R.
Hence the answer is 434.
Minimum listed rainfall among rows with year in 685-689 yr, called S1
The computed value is 197.5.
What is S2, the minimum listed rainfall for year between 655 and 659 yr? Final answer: 466.7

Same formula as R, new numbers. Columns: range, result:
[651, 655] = 428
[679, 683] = 206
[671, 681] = 273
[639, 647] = 455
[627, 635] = 427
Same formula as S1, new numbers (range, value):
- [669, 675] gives 305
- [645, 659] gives 415.7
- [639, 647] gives 438.8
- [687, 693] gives 218.9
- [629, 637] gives 420.8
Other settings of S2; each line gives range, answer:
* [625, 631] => 423.4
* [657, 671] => 330.5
